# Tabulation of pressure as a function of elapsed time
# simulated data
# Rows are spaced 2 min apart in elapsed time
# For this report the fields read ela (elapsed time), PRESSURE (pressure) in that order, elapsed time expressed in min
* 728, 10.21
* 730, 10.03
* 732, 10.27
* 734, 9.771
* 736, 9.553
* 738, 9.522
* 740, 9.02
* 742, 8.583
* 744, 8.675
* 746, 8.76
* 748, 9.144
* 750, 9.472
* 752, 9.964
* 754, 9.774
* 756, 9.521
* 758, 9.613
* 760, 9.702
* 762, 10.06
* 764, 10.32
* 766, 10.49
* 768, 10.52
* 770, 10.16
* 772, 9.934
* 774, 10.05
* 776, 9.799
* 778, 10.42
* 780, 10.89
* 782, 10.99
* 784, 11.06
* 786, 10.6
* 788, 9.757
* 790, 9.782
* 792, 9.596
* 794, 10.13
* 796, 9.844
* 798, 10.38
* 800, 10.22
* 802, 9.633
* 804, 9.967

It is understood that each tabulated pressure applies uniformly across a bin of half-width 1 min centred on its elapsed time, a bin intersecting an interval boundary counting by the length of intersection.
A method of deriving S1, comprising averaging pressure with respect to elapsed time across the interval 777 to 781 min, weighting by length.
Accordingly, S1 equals 10.7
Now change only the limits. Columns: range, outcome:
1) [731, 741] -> 9.63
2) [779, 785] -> 11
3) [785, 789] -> 10.2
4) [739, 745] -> 8.76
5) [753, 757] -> 9.65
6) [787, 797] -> 9.82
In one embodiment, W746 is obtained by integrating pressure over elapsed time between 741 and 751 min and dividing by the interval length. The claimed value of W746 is 8.93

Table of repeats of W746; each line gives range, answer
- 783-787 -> 10.8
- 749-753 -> 9.72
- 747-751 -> 9.31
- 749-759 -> 9.67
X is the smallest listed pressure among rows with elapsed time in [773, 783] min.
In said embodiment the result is 9.799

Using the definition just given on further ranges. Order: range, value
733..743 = 8.583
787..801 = 9.596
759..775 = 9.702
